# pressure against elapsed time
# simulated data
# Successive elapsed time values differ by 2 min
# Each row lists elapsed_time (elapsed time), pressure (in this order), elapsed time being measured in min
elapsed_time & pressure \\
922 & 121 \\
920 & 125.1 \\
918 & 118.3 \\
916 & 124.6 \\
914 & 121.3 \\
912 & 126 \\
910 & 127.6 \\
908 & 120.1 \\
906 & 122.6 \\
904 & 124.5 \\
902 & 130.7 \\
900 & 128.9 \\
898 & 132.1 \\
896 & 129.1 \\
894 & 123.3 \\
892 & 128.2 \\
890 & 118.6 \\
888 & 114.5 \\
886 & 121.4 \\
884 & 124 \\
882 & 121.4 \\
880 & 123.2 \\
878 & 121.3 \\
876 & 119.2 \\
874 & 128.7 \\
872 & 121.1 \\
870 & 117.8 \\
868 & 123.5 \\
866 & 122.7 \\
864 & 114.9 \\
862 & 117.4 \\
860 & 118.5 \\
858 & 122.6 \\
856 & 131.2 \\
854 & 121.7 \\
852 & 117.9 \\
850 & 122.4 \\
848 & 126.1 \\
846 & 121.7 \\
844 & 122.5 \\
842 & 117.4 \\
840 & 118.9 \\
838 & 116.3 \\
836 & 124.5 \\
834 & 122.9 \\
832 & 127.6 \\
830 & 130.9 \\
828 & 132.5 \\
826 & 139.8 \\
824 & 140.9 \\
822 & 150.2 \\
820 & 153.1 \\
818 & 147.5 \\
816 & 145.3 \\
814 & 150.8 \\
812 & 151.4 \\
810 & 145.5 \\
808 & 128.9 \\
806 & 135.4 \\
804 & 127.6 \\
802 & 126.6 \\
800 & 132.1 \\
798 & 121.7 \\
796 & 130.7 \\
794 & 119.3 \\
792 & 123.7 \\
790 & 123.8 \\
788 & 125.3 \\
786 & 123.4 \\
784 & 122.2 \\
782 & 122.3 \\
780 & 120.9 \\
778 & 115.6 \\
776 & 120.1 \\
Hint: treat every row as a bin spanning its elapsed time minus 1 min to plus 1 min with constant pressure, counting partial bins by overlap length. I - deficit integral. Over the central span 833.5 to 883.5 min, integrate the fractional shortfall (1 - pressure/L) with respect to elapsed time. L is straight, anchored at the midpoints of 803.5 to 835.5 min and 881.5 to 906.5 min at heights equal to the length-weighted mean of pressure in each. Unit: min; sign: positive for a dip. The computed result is 3.9 min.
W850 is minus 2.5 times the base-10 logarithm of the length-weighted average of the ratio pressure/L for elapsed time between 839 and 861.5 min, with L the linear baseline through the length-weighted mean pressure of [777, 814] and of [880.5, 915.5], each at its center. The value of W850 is 0.04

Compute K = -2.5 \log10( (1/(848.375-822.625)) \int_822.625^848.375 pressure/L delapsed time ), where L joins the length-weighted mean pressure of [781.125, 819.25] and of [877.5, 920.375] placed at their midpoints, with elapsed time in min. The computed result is 0.02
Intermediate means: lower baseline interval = 132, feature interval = 127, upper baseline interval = 124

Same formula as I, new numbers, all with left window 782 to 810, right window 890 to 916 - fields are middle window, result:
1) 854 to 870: 0.62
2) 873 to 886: 0.33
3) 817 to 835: -1.69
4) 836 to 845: 0.50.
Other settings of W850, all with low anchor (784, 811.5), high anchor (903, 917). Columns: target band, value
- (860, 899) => 0.03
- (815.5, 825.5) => -0.16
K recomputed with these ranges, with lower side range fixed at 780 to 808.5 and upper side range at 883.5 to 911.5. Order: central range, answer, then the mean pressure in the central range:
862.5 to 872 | 0.05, 120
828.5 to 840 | 0.01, 124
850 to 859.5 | 0.02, 123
